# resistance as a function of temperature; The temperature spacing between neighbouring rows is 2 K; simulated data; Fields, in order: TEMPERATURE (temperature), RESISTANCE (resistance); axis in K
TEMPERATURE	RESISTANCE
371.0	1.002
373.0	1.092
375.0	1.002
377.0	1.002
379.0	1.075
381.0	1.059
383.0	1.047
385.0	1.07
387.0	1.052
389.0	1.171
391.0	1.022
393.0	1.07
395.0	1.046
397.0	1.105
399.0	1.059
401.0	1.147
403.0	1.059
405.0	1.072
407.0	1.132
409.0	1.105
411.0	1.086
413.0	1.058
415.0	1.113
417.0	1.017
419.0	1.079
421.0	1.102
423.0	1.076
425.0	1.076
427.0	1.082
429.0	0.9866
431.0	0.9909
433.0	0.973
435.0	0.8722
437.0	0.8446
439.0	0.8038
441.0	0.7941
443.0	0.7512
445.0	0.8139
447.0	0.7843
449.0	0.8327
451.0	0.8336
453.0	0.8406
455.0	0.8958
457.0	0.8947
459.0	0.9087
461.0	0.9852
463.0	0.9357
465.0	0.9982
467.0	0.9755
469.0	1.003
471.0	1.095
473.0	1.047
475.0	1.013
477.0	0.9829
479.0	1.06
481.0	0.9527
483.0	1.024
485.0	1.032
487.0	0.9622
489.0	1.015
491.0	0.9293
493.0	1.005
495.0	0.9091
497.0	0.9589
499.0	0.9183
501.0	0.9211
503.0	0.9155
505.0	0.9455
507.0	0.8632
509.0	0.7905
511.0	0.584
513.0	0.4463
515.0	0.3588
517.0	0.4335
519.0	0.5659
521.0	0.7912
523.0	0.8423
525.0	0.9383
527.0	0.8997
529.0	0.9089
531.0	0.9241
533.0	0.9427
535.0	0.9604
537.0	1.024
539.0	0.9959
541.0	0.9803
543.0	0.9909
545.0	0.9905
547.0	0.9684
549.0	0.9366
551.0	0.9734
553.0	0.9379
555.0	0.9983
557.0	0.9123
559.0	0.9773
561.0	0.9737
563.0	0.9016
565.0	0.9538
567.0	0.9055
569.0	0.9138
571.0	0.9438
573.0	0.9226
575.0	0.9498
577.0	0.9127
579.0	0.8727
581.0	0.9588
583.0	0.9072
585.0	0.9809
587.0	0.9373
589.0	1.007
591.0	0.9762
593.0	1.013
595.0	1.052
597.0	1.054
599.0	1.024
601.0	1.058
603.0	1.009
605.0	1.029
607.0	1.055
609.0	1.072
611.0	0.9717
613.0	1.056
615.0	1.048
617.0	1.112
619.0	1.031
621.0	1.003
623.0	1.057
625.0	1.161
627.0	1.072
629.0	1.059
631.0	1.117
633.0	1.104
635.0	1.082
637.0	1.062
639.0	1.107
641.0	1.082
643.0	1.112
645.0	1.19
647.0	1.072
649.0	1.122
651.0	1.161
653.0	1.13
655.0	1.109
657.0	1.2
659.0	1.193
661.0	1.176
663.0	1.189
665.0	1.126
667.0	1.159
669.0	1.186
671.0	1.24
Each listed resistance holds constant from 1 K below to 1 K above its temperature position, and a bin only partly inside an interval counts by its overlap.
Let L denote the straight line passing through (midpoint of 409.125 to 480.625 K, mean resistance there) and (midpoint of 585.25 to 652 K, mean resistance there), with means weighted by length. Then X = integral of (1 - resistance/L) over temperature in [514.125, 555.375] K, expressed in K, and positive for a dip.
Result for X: 5.7 K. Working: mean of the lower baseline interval 0.962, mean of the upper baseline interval 1.06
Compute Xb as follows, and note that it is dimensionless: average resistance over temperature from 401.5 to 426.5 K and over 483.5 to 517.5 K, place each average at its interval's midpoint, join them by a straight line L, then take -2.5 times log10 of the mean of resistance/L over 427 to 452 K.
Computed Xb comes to 0.17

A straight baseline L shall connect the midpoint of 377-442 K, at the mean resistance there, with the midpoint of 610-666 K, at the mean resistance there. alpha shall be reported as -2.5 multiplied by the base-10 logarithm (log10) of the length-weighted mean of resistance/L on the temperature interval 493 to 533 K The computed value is 0.32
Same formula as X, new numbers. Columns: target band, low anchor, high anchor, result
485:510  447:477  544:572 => 0.3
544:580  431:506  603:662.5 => 2.9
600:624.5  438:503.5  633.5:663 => 1.0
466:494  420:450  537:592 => -2.3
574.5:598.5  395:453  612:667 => 2.4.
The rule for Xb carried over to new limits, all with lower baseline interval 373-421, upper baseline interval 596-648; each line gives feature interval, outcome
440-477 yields 0.17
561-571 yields 0.16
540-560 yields 0.11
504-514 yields 0.42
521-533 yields 0.19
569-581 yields 0.16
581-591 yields 0.12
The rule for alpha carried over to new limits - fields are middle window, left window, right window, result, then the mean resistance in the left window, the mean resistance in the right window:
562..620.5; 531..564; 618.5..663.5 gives 0.05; 0.965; 1.11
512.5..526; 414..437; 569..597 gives 0.48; 1.03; 0.958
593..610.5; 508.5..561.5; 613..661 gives -0.02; 0.853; 1.1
